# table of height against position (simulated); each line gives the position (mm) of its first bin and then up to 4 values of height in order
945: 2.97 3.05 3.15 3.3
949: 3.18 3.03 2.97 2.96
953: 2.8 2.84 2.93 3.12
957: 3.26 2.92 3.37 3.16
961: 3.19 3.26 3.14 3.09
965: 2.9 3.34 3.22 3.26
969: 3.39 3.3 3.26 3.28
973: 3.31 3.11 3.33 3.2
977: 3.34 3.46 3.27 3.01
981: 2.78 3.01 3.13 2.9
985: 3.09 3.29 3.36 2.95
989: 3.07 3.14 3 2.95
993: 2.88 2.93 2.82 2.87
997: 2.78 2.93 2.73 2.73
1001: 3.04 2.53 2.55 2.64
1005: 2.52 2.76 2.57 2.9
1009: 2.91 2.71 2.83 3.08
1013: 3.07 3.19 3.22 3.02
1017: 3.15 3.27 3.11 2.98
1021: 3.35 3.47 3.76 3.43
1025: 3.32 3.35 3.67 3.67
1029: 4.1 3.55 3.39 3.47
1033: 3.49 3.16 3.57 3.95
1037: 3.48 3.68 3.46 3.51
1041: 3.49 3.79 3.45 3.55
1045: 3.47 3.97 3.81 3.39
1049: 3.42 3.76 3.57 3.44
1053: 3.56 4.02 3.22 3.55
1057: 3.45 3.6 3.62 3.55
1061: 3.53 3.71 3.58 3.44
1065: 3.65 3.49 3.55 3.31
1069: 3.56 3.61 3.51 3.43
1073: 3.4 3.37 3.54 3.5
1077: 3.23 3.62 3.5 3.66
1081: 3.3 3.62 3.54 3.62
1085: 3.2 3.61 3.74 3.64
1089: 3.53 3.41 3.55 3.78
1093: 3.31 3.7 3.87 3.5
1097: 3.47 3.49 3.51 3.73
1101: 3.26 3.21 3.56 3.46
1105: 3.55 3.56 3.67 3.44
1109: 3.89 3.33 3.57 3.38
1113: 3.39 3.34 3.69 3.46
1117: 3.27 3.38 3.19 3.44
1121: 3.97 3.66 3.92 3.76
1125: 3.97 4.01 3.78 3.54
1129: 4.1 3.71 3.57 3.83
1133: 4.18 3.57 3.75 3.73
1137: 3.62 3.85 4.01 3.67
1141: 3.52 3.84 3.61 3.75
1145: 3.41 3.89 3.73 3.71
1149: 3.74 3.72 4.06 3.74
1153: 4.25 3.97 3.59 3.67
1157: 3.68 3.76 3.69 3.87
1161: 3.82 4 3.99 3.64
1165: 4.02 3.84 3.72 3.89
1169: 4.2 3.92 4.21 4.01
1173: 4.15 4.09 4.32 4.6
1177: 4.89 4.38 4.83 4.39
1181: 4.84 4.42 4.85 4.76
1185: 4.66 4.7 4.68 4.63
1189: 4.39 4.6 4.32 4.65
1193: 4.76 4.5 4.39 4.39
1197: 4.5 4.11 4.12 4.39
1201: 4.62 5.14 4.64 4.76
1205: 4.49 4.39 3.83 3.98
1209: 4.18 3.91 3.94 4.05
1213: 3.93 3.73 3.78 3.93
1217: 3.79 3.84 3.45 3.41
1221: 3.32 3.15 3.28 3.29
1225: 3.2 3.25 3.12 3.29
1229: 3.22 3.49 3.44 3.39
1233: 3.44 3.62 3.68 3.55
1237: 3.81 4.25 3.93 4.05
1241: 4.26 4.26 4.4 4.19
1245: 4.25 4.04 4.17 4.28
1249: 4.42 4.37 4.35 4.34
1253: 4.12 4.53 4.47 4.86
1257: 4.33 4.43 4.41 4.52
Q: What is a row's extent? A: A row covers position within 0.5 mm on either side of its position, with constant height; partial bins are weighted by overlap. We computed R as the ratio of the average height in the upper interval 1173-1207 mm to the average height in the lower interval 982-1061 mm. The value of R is 1.39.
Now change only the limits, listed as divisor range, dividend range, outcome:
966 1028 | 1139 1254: 1.31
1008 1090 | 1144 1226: 1.18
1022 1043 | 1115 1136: 1.04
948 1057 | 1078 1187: 1.18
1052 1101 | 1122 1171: 1.08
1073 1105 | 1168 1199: 1.27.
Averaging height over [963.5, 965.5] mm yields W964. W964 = 3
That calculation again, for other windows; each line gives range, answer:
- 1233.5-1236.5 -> 3.62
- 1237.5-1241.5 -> 4.12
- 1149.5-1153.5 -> 3.94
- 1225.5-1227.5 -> 3.19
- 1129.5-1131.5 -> 3.64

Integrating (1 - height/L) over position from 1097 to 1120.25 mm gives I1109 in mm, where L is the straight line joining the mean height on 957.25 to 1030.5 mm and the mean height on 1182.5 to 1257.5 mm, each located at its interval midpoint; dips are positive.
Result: 0.89 mm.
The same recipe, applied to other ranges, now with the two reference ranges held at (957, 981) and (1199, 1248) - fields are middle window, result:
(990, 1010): 3.0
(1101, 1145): -0.3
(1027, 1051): -1.4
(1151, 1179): -2.2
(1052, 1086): -0.4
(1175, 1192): -3.8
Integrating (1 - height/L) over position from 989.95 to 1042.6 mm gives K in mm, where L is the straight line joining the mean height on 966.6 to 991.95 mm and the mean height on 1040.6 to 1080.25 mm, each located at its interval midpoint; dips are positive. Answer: 2.8 mm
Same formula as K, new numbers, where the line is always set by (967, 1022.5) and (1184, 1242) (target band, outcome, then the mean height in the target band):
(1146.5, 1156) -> -0.2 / 3.83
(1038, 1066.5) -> -2.5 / 3.58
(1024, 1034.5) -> -1.1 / 3.51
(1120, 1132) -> -0.6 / 3.8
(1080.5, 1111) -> -0.5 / 3.54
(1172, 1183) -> -1.8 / 4.49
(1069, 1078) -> -0.2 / 3.46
